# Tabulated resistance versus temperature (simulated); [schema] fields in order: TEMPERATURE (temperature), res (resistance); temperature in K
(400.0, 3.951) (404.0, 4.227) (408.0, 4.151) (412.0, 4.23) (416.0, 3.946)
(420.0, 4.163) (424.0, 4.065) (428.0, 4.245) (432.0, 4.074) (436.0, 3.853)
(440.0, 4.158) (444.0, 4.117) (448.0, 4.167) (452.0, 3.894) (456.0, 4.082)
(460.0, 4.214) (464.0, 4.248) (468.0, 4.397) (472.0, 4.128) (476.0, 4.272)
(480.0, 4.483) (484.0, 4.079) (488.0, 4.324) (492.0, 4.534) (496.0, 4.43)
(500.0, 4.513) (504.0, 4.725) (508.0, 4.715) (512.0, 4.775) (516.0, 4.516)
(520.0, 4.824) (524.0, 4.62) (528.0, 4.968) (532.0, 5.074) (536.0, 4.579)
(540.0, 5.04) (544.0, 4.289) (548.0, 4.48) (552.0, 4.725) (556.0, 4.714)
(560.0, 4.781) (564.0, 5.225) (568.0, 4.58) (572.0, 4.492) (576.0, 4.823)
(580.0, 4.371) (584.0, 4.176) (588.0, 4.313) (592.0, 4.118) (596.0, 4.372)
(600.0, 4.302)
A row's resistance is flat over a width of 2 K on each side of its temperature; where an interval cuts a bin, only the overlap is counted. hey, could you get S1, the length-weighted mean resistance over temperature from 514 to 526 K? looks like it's 4.65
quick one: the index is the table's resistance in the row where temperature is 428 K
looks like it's 4.245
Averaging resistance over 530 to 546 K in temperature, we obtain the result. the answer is 4.75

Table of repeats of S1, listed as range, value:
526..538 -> 4.87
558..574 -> 4.77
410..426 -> 4.1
